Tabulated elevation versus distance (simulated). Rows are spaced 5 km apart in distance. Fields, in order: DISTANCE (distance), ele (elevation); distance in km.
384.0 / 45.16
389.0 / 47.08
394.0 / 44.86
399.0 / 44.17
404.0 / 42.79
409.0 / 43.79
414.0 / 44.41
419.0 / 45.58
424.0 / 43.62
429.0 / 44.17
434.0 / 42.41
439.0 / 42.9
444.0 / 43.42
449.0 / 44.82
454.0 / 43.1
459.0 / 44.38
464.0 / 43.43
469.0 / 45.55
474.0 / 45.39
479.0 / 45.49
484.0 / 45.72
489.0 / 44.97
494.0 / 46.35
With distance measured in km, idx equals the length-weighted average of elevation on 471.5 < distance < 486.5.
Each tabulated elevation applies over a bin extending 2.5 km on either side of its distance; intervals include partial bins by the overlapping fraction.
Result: 45.5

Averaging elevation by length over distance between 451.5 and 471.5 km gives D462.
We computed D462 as 44.1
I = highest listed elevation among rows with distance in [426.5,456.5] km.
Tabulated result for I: 44.82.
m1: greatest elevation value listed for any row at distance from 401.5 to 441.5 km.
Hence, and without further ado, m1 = 45.58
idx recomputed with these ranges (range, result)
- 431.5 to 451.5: 43.4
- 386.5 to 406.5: 44.7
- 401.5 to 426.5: 44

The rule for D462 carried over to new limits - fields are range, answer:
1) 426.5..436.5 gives 43.3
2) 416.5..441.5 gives 43.7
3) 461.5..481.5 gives 45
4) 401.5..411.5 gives 43.3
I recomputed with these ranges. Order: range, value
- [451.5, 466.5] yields 44.38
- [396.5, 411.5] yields 44.17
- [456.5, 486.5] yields 45.72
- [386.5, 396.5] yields 47.08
